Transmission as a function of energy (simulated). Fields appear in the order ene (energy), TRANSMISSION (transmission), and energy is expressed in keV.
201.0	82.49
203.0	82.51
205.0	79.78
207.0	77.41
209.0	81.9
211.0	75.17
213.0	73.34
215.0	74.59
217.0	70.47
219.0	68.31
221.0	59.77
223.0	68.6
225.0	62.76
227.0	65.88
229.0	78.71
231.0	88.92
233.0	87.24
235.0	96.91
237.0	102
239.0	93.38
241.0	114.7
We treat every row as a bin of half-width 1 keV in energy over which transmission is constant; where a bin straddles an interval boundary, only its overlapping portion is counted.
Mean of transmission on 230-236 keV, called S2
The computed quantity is 91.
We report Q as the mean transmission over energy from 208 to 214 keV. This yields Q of 76.8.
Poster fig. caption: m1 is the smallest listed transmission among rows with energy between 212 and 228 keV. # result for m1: 59.77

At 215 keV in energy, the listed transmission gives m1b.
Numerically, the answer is 74.59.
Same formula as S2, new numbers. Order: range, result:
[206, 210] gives 79.7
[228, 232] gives 83.8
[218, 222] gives 64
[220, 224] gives 64.2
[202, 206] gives 81.1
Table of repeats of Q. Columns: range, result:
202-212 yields 79.4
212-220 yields 71.7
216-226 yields 66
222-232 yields 73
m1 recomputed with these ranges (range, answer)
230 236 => 87.24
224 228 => 62.76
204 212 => 75.17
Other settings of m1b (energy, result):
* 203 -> 82.51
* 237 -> 102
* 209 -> 81.9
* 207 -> 77.41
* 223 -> 68.6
